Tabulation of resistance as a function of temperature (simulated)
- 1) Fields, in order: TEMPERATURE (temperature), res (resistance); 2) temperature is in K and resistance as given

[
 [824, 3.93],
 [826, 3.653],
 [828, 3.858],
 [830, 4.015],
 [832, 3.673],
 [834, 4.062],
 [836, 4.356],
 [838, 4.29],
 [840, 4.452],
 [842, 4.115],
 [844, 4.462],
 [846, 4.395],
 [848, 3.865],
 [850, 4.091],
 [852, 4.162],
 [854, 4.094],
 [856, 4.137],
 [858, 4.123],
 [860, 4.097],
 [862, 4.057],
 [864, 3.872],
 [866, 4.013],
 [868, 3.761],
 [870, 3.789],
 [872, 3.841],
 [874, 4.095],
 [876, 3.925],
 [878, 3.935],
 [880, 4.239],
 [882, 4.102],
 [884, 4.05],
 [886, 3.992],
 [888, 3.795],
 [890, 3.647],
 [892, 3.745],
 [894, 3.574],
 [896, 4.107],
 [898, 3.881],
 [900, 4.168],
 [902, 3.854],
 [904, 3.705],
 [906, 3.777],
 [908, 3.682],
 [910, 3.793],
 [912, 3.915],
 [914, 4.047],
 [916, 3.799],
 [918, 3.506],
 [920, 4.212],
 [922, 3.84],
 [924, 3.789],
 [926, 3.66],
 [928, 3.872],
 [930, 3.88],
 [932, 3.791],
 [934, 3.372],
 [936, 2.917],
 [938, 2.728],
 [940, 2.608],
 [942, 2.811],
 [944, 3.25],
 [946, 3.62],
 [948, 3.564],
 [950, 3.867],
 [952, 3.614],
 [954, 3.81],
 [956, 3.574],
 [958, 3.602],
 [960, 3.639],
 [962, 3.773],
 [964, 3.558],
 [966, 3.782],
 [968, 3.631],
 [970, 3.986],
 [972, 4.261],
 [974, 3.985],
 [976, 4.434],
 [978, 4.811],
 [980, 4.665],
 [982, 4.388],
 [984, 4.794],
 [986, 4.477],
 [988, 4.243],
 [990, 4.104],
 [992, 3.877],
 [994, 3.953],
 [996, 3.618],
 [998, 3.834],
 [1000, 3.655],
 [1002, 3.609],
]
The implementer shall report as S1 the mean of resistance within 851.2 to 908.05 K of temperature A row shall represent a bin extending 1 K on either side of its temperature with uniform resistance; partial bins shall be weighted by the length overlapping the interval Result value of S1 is 3.94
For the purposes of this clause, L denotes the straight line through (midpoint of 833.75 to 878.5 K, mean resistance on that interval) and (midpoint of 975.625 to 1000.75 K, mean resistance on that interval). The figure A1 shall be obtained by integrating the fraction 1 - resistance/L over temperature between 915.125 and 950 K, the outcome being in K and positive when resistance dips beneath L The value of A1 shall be 5.6 K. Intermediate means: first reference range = 4.09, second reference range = 4.22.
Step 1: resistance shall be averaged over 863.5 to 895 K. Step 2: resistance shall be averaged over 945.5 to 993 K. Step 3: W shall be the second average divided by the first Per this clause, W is 1.0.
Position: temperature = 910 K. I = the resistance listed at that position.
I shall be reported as 3.793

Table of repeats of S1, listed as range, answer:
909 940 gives 3.64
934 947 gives 3.02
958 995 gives 4.12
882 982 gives 3.76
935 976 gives 3.55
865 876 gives 3.9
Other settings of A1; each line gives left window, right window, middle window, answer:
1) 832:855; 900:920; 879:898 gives 0.1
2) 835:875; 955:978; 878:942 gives 4.2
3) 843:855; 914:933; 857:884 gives 0.6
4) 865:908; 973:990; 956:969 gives 2.1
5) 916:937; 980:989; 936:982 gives 5.0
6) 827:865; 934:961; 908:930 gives -1.7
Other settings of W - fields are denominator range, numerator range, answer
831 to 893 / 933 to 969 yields 0.85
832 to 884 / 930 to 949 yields 0.79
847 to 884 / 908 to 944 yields 0.89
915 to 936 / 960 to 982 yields 1.09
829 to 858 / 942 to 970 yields 0.87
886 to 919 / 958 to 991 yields 1.08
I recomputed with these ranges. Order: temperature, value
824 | 3.93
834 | 4.062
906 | 3.777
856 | 4.137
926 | 3.66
